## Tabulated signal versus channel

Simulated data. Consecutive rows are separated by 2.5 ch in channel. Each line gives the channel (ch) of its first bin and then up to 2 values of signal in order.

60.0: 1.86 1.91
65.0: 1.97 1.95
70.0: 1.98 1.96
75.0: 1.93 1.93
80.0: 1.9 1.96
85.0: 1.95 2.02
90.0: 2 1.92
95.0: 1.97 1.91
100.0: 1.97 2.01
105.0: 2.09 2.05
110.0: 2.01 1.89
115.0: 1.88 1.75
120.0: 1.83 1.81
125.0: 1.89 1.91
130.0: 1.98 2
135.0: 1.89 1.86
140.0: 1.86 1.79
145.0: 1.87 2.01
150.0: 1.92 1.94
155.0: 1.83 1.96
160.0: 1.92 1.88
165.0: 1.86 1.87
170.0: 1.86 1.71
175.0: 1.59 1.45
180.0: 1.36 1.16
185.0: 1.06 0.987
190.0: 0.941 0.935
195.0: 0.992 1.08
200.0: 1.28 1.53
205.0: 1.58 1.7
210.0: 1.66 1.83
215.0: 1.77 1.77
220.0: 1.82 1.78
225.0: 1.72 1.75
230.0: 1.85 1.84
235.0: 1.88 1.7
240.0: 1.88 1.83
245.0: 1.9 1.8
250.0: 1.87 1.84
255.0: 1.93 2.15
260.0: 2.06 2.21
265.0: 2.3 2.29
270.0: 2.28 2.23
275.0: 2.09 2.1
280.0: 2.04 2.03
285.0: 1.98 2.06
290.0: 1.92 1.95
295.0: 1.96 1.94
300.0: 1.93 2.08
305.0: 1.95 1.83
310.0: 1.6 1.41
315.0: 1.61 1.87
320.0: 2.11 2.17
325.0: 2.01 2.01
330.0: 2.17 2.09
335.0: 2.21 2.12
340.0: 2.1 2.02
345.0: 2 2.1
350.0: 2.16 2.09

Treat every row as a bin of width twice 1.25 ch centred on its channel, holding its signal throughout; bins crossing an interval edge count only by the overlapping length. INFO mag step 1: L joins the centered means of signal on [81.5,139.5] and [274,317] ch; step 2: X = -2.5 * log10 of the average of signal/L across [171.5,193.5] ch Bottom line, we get 0.48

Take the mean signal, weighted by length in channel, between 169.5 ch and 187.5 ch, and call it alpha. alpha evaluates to 1.41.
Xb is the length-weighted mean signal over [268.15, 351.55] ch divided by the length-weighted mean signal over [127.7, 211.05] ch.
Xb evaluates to 1.2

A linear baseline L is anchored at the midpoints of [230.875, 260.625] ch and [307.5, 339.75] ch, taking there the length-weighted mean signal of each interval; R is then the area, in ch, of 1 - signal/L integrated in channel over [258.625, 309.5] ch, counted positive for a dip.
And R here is -3.7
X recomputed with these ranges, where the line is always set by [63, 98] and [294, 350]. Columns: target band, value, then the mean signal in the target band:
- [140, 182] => 0.10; 1.79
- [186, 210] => 0.49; 1.25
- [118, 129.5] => 0.05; 1.86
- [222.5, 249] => 0.09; 1.81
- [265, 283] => -0.10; 2.17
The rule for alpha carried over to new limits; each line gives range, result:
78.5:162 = 1.93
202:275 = 1.9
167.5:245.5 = 1.56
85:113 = 1.99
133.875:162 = 1.9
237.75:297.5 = 2.02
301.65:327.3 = 1.87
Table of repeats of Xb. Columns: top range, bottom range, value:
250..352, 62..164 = 1.05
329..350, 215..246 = 1.16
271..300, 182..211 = 1.63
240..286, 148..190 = 1.25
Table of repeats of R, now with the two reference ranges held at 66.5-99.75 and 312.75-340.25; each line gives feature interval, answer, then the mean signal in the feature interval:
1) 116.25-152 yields 1.5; 1.88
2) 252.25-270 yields -1.2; 2.14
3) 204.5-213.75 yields 1.3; 1.7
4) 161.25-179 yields 2.1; 1.74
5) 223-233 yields 1.0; 1.79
